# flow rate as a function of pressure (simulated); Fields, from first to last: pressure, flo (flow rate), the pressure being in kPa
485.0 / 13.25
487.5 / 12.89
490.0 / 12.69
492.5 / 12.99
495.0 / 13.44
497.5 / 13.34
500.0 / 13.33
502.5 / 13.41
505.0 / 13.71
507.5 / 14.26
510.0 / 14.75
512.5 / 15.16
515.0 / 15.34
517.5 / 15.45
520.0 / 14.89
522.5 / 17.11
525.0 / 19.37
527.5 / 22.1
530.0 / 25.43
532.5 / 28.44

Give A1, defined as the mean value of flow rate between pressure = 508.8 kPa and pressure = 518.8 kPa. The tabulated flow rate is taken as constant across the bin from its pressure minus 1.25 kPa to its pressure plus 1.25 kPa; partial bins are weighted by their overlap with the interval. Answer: 15.2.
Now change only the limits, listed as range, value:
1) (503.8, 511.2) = 14.2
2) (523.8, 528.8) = 20.8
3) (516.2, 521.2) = 15.2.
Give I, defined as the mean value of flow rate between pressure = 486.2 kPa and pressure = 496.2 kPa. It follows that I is 13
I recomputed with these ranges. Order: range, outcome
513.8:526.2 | 16.4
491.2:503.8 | 13.3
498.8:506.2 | 13.5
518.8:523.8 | 16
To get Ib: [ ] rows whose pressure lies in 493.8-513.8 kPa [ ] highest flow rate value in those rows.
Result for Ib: 15.16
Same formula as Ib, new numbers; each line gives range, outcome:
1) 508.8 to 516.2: 15.34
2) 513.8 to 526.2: 19.37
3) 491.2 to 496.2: 13.44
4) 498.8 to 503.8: 13.41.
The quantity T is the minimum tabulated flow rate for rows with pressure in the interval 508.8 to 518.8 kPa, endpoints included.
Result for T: 14.75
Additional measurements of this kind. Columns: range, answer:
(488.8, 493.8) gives 12.69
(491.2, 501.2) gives 12.99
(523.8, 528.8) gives 19.37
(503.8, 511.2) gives 13.71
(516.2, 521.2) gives 14.89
